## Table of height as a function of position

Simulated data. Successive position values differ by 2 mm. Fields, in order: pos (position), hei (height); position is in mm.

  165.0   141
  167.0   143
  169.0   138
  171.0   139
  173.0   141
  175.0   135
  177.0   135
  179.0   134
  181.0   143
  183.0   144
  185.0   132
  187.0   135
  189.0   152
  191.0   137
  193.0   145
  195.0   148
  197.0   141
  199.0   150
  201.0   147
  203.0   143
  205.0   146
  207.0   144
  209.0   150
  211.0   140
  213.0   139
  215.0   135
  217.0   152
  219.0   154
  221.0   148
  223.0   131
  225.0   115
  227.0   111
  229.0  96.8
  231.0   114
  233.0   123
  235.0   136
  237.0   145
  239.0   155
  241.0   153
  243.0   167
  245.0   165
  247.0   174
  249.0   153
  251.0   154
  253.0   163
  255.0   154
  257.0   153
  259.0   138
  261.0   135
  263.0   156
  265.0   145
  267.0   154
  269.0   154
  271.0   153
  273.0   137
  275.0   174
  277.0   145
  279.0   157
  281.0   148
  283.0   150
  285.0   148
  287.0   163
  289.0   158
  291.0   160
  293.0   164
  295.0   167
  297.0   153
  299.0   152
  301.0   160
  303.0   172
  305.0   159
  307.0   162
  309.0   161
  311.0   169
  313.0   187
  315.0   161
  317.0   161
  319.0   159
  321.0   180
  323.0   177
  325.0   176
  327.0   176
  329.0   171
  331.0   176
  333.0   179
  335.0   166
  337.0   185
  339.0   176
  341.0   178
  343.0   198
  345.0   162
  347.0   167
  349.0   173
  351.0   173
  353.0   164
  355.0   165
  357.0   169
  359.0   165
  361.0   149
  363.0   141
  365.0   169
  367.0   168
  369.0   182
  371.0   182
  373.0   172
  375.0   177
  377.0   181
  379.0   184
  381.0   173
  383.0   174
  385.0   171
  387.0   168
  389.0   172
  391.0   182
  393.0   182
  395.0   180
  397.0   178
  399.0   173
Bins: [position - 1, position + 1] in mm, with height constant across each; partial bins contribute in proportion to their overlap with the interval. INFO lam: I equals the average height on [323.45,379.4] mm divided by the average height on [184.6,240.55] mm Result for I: 1.25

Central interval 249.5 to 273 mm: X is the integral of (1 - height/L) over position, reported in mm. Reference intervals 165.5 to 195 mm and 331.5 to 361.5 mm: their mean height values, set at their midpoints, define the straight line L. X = 0.8 mm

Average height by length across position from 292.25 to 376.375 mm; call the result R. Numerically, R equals 169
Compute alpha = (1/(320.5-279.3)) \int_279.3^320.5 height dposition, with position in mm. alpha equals 161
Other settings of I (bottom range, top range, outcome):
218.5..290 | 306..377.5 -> 1.17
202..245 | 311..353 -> 1.25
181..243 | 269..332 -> 1.17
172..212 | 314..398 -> 1.21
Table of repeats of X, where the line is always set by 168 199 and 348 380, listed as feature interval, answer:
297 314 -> -0.5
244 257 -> -0.8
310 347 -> -2.3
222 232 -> 2.3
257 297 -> 0.7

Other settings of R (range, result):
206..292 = 147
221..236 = 120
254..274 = 148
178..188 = 138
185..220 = 144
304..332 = 170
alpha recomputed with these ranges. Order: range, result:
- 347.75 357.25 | 169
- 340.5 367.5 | 167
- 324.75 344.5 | 178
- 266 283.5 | 153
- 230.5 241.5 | 138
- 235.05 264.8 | 154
